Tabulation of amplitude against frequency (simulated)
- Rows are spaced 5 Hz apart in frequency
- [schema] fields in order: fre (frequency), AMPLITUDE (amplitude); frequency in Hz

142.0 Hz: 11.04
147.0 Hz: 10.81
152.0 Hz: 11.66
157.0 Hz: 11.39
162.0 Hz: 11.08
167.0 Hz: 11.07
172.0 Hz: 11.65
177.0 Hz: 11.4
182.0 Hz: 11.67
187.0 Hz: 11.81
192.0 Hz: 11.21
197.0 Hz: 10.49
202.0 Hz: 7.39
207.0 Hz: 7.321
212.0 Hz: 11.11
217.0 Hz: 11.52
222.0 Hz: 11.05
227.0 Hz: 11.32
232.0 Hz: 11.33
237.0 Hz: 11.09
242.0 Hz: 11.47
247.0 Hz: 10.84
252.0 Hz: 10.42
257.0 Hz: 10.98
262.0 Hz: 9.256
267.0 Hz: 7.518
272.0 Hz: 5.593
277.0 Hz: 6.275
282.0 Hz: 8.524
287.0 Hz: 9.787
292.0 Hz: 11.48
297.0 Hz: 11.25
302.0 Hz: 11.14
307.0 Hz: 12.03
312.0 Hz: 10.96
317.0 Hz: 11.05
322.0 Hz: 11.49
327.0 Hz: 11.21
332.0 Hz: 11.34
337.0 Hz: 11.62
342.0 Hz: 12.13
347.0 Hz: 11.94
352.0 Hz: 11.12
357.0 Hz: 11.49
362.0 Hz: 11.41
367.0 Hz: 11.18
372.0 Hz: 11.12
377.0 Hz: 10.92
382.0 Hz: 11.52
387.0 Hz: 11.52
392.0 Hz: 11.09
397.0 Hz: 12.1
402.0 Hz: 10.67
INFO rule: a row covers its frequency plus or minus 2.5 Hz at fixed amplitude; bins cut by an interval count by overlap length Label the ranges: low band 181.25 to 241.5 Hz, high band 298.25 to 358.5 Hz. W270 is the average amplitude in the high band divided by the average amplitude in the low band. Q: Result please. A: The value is 1.08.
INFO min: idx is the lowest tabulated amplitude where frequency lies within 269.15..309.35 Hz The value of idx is 5.593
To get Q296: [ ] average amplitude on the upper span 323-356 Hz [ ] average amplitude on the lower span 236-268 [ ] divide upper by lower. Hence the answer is 1.12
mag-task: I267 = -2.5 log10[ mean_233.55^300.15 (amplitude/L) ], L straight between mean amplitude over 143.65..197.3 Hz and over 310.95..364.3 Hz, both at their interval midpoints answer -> 0.18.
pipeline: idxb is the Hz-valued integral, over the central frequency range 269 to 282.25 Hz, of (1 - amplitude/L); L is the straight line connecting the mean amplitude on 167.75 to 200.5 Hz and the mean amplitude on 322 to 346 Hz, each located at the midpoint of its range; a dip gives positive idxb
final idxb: 5.7 Hz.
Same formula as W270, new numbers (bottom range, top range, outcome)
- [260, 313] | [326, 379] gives 1.22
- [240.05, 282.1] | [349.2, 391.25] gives 1.26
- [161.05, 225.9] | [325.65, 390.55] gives 1.07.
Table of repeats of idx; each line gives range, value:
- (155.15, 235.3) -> 7.321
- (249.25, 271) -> 7.518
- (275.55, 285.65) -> 6.275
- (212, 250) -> 10.84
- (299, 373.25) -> 10.96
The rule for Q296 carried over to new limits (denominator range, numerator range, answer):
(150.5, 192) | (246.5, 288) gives 0.76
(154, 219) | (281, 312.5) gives 1.01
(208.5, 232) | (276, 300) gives 0.87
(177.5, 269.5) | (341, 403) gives 1.09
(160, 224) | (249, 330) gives 0.93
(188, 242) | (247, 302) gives 0.89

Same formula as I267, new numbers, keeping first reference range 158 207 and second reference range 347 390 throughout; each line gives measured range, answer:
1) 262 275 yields 0.48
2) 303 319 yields -0.02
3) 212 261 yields -0.02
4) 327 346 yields -0.04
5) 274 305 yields 0.14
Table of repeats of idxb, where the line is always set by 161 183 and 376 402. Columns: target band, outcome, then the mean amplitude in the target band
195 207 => 3.0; 8.54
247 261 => 1.0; 10.6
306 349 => -0.5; 11.5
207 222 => 1.0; 10.6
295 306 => 0.1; 11.3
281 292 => 1.6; 9.77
